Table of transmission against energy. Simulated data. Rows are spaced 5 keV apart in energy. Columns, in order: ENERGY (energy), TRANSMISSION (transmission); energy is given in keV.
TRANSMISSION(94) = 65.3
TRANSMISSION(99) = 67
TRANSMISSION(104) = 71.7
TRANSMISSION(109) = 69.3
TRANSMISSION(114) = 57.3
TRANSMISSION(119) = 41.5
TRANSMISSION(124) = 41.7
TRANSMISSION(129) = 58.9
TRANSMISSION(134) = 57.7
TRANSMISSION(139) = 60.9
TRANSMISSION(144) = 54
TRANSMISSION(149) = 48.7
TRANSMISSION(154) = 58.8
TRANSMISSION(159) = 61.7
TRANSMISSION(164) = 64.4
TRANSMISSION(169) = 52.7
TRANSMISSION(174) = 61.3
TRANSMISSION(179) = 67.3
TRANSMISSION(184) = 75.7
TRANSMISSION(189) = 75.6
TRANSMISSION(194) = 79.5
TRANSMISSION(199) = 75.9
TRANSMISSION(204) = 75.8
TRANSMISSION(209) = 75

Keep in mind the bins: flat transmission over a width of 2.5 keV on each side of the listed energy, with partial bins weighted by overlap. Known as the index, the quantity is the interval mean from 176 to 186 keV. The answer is 70.8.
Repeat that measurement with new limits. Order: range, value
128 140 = 59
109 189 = 58.4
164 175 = 58.1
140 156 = 54.3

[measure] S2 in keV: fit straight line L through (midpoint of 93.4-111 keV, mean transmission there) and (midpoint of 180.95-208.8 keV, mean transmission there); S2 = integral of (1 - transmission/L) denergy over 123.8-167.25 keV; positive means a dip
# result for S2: 9.13 keV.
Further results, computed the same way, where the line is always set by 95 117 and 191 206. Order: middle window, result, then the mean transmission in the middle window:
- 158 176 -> 3.27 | 59.8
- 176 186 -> 0.55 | 70.8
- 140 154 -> 3.37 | 53.7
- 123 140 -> 3.32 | 55.4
